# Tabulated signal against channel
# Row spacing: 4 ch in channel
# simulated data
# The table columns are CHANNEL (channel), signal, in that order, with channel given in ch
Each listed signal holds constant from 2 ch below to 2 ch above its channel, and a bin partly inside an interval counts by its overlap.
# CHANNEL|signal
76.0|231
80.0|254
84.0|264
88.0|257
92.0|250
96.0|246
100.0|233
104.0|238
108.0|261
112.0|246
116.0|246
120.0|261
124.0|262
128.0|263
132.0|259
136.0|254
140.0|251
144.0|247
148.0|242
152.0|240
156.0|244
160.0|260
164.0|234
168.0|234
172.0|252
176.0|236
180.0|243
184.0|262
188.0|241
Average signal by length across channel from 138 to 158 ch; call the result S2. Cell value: 245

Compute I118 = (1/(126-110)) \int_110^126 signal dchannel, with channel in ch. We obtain 254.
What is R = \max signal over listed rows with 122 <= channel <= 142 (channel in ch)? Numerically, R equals 263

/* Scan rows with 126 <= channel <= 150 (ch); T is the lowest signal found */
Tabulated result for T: 242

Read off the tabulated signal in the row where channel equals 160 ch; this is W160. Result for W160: 260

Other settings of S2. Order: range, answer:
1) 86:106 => 245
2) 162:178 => 239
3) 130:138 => 256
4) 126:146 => 255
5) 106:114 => 254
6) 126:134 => 261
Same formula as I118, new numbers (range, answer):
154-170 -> 243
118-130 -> 262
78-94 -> 256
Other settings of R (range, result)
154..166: 260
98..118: 261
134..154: 254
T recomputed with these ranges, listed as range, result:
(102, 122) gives 238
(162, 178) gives 234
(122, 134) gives 259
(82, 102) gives 233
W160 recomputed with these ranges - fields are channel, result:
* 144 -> 247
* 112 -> 246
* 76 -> 231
